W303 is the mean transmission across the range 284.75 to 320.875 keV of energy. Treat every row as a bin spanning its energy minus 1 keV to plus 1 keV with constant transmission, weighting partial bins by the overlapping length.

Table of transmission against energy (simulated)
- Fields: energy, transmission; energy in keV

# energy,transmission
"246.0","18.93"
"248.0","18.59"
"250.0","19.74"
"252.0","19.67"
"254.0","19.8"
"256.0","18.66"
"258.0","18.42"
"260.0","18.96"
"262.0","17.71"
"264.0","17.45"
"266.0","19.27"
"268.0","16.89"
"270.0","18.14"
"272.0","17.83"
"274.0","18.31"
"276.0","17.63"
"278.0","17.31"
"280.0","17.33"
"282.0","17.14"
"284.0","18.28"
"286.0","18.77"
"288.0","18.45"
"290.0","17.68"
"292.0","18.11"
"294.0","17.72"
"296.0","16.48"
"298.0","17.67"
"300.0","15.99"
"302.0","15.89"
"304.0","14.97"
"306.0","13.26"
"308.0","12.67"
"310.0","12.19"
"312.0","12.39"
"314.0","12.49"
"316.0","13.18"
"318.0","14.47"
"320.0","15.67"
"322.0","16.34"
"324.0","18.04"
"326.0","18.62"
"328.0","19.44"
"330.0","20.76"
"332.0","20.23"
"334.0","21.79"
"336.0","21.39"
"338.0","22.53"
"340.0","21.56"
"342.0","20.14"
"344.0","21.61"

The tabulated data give 15.5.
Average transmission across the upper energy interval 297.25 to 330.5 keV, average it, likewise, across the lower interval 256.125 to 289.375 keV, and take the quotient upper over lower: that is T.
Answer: 0.9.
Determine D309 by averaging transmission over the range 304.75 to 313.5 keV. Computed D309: 12.7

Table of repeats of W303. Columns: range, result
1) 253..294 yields 18.1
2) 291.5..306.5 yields 16.3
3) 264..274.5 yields 18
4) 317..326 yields 16.4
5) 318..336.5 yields 18.8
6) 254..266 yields 18.5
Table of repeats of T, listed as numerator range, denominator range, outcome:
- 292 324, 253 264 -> 0.80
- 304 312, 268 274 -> 0.73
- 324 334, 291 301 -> 1.15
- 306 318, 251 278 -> 0.70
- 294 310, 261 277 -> 0.85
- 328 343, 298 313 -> 1.49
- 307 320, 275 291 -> 0.74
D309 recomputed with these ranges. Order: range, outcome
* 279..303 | 17.5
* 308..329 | 15.2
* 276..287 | 17.8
